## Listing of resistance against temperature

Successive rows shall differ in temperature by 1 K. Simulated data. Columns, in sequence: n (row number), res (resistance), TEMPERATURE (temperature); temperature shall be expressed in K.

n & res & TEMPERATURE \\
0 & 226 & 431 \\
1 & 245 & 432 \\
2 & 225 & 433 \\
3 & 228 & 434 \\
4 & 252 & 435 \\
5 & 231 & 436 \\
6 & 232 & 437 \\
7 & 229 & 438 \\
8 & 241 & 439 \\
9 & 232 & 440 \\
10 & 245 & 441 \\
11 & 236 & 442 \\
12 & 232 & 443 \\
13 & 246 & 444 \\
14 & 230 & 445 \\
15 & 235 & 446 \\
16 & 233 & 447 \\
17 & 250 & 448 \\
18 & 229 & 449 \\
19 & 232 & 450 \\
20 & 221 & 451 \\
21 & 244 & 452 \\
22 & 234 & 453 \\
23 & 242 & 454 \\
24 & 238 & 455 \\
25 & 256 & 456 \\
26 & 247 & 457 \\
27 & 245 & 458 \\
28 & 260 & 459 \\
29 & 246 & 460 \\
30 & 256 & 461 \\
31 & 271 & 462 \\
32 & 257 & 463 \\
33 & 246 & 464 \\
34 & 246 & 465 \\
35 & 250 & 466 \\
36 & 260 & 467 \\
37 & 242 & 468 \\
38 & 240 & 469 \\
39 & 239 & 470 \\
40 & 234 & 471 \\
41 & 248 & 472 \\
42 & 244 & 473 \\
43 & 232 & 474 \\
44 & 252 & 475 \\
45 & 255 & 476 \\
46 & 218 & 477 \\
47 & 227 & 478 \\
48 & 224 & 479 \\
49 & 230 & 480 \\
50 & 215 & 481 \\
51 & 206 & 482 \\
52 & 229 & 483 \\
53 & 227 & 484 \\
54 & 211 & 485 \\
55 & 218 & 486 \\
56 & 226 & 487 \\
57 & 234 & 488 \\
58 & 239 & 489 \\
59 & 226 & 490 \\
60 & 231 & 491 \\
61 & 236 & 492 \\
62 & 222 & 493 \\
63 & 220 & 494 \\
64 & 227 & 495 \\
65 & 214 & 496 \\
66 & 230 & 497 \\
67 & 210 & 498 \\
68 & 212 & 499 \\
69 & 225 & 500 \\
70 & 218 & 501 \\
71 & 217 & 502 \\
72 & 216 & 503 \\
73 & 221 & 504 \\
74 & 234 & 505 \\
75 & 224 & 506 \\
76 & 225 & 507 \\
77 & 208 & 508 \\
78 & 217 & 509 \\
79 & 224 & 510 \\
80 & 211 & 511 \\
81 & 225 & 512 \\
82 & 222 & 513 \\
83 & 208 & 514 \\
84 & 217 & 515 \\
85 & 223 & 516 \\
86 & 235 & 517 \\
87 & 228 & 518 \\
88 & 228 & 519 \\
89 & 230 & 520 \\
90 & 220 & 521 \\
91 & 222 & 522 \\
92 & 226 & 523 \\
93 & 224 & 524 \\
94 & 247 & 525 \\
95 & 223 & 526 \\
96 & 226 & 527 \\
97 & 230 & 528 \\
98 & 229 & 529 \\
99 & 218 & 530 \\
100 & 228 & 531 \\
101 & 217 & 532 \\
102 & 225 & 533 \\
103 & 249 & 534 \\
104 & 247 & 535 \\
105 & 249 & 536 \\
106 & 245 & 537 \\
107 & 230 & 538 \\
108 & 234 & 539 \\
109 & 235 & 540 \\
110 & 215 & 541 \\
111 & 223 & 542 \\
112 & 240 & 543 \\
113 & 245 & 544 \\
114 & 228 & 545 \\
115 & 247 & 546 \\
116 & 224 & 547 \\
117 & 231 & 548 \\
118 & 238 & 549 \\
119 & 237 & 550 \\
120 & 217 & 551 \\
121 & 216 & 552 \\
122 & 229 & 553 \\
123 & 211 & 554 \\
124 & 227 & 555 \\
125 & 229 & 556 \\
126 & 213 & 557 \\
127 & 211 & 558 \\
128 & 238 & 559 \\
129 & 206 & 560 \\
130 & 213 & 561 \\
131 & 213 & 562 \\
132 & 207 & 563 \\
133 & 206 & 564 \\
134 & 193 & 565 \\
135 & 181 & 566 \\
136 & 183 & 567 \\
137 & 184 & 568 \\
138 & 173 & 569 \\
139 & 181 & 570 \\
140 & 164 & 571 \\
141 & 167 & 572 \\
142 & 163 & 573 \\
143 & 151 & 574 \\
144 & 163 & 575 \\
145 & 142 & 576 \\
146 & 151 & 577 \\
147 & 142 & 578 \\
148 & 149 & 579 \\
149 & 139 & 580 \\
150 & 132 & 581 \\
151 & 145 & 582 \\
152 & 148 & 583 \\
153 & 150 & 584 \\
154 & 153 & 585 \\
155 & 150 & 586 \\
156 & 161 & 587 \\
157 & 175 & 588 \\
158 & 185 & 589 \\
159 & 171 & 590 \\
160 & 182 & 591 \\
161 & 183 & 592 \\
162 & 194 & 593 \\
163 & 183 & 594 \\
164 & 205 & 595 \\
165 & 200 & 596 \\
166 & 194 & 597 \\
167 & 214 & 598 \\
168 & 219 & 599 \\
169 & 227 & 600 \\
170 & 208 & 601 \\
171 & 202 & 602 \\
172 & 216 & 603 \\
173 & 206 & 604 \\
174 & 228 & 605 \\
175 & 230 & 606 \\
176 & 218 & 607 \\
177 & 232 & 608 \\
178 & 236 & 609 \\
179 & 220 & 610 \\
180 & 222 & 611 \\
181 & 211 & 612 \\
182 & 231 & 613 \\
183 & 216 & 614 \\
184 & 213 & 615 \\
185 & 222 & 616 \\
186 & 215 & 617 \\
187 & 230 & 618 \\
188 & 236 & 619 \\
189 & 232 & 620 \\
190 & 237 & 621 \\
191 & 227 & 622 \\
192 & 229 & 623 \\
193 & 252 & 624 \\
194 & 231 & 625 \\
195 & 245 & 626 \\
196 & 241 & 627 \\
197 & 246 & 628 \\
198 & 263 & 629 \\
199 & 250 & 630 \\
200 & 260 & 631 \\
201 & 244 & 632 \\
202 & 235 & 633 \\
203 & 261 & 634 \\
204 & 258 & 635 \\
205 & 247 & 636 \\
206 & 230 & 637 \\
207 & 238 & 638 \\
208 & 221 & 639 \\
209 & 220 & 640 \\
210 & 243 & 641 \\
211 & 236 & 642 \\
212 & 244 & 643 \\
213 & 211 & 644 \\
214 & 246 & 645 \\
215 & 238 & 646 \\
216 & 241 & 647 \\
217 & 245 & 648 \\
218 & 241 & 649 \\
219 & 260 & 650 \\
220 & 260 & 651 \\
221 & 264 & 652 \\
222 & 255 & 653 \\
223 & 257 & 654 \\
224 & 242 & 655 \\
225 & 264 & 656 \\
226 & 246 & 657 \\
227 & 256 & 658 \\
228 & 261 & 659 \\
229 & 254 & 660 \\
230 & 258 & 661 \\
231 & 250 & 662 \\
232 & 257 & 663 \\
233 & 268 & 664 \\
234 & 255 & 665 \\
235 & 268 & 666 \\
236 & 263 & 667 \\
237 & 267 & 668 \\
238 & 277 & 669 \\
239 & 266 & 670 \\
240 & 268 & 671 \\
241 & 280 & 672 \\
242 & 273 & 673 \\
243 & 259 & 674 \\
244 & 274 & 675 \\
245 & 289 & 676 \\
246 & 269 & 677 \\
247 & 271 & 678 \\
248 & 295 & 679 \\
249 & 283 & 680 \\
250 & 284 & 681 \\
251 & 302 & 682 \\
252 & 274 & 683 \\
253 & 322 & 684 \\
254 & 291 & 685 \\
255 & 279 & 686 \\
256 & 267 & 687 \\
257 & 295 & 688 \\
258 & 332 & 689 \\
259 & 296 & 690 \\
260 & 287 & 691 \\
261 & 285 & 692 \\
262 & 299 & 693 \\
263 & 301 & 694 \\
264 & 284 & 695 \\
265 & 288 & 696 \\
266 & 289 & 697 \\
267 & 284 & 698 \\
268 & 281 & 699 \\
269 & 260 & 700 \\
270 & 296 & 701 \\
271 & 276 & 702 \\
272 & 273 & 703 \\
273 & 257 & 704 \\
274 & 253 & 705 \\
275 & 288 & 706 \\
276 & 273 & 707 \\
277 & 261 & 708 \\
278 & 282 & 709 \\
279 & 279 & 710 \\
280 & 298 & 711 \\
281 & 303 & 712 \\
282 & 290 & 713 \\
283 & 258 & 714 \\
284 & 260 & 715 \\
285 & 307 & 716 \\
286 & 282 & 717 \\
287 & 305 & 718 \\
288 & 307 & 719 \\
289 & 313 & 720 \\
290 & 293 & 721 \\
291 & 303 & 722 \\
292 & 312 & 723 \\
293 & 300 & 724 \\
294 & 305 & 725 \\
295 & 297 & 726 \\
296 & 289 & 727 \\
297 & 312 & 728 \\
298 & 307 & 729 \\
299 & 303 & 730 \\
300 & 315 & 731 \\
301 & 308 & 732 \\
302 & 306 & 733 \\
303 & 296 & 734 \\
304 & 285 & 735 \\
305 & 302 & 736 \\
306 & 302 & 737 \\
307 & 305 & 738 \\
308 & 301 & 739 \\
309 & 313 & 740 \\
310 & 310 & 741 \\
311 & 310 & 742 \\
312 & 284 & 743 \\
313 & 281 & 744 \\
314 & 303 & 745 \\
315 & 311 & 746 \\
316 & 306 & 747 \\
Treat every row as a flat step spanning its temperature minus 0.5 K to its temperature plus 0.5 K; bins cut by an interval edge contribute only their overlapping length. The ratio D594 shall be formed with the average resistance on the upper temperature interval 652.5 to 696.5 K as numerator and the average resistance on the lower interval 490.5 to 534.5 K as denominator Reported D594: 1.2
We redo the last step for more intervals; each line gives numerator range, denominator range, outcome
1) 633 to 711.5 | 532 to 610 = 1.33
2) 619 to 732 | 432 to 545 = 1.16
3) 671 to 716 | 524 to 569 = 1.27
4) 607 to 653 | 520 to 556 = 1.03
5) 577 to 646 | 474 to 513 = 0.95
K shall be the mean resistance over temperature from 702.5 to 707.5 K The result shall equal 269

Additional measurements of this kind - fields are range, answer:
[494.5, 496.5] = 220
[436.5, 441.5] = 236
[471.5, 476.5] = 246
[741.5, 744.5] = 292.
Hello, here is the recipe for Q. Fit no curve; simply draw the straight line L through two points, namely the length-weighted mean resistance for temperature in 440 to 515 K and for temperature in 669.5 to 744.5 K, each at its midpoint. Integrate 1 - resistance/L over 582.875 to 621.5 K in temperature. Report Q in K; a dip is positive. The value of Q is 8.7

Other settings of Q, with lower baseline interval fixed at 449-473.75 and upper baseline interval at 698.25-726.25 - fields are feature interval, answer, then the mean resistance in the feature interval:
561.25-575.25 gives 4.3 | 182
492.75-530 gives 4.5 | 223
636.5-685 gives 3.2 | 260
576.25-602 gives 8.9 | 175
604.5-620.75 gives 2.7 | 225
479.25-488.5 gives 1.0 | 222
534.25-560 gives 2.9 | 230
